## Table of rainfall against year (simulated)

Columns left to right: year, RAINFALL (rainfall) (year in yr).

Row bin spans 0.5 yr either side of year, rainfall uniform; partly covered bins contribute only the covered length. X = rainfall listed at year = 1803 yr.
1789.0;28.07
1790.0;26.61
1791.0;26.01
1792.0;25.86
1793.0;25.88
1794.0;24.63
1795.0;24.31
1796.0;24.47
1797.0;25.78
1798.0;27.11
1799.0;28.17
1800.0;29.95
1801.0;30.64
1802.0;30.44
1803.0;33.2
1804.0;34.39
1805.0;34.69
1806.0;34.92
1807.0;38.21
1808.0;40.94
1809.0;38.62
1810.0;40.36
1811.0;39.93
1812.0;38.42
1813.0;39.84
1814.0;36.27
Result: 33.2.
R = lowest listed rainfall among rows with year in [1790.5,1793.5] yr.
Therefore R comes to 25.86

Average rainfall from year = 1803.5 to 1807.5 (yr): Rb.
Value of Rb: 35.6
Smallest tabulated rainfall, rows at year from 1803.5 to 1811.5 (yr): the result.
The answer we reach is 34.39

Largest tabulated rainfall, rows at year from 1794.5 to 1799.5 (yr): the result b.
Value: 28.17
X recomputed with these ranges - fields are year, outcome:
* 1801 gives 30.64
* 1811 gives 39.93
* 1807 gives 38.21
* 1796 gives 24.47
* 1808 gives 40.94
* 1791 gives 26.01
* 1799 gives 28.17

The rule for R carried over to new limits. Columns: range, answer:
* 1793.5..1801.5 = 24.31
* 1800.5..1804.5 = 30.44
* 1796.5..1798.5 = 25.78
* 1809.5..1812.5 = 38.42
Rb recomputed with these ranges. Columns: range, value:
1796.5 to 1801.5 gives 28.3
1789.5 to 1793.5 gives 26.1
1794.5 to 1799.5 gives 26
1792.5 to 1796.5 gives 24.8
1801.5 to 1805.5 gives 33.2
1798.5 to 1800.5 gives 29.1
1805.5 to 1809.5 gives 38.2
